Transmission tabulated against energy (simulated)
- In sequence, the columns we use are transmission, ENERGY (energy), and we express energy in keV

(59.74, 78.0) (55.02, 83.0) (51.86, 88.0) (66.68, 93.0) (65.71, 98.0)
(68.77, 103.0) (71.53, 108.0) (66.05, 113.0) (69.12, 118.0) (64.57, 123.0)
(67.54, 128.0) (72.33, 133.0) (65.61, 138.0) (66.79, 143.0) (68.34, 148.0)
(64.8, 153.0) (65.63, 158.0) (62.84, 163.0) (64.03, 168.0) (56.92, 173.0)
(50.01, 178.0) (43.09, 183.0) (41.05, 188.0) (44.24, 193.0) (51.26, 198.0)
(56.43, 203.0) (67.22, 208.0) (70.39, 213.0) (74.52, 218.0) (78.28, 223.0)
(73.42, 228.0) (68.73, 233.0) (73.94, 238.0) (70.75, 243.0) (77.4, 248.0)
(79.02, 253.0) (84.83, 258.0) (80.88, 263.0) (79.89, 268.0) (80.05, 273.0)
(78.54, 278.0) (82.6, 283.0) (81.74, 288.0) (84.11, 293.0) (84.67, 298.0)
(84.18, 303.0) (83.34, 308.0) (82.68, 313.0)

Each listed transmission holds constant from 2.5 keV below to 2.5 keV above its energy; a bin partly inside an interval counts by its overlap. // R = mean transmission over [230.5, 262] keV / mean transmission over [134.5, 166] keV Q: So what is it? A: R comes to 1.2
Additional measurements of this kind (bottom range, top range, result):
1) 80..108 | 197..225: 1.07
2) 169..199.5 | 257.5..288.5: 1.67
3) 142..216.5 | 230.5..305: 1.36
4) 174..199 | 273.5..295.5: 1.76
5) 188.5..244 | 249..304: 1.25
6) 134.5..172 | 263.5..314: 1.26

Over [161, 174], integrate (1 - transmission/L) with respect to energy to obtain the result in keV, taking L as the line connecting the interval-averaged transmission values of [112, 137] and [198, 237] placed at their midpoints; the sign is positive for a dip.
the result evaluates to 1.3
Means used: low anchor 67.9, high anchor 68.8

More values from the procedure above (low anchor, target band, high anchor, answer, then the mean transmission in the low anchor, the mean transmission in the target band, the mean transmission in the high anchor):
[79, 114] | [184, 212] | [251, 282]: 8.08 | 63.4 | 52.5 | 80.7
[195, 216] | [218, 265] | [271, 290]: -3.79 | 61.2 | 76.2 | 80.7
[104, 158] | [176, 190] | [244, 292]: 5.37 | 67.6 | 44.7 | 80.4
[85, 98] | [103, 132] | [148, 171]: -2.87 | 60.3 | 68.1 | 64.6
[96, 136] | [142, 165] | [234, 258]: 1.54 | 68.2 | 65.7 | 75.9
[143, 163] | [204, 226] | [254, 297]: 0.71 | 65.9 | 71.5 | 81.6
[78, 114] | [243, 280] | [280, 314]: 0.13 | 63.3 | 79.5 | 83.3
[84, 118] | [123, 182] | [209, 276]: 4.56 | 65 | 63.6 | 76.1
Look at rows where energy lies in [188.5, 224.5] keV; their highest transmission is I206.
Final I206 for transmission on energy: 78.28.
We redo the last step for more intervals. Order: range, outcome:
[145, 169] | 68.34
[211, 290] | 84.83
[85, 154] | 72.33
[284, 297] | 84.11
